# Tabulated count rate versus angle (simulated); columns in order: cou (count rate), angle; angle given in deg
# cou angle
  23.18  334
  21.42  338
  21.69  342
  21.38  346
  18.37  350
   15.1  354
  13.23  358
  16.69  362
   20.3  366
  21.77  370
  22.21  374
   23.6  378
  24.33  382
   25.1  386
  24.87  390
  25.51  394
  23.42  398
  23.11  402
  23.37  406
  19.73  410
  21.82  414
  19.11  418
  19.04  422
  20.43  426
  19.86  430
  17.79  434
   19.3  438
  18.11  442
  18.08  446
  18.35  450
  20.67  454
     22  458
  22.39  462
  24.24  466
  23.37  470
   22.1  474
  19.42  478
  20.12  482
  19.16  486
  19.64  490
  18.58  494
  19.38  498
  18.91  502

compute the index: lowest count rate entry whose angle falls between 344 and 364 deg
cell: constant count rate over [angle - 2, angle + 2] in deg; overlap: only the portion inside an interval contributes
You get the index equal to 13.23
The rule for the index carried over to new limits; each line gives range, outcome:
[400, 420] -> 19.11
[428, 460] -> 17.79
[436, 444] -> 18.11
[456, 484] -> 19.42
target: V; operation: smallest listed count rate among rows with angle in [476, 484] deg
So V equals 19.42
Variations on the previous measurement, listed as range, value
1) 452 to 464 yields 20.67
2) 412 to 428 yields 19.04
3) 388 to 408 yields 23.11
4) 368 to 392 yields 21.77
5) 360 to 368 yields 16.69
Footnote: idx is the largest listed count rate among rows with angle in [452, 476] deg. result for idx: 24.24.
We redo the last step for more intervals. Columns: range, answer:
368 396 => 25.51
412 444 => 21.82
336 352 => 21.69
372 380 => 23.6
